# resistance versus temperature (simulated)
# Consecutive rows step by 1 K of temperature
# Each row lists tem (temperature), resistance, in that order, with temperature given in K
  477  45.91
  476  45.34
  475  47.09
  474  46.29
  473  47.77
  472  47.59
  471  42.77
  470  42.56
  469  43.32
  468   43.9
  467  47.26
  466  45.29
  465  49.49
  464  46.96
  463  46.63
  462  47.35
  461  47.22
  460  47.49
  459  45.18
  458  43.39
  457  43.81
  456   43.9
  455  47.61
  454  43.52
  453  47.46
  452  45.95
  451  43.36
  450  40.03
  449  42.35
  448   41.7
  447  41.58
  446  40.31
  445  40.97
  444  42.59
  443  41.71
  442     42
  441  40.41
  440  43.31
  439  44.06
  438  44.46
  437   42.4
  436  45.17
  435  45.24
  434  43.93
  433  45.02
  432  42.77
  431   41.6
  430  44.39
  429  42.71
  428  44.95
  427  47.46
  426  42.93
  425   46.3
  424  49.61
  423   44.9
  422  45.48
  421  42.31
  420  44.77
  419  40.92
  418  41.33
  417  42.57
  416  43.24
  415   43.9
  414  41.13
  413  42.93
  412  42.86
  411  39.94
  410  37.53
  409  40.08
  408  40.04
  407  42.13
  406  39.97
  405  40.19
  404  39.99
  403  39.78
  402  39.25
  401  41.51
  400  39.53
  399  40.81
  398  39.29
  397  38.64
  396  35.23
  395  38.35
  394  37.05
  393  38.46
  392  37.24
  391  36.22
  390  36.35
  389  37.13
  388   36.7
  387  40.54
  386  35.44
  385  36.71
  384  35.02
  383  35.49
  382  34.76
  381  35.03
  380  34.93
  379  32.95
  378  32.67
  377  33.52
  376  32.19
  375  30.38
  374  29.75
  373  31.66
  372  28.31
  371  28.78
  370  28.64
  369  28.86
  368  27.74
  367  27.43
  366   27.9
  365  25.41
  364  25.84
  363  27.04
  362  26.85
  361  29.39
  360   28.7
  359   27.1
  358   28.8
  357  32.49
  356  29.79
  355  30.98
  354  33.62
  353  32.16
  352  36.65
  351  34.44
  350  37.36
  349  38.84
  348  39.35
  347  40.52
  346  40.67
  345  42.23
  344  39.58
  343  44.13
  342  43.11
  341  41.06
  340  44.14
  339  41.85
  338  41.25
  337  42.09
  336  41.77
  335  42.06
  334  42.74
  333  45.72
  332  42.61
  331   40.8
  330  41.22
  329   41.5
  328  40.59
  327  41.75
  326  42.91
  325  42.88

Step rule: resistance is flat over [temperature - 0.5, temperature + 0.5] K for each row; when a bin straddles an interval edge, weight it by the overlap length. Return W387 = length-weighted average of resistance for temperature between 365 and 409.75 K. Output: 35.4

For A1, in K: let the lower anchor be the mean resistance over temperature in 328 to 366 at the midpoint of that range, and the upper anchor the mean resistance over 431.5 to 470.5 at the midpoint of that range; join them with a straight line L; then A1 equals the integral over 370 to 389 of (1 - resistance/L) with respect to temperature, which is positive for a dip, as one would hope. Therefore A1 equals 2.7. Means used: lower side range 36.8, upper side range 44.1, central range 33.6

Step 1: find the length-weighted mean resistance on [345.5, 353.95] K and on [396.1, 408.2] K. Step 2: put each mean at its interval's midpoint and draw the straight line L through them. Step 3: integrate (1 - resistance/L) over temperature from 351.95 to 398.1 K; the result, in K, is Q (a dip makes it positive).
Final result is 7.3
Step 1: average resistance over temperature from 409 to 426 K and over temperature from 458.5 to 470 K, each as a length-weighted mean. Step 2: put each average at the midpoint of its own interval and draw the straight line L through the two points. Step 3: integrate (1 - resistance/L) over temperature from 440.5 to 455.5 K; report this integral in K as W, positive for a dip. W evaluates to 0.8 K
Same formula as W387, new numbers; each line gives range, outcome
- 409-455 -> 43.2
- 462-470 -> 46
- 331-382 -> 34.7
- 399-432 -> 42.4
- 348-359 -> 33.5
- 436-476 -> 44.4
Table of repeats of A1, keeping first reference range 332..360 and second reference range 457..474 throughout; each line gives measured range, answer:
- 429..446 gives 0.4 K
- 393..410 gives 1.0 K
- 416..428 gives -0.4 K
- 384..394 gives 0.9 K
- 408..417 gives 0.2 K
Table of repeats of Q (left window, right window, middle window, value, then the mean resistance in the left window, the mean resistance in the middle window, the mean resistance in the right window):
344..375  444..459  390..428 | -3.2 K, 31.7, 41.2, 43.3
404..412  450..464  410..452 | -0.5 K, 40.2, 43.1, 45.5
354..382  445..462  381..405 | -2.6 K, 29.9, 37.8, 44.1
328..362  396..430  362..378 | 4.3 K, 38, 29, 42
